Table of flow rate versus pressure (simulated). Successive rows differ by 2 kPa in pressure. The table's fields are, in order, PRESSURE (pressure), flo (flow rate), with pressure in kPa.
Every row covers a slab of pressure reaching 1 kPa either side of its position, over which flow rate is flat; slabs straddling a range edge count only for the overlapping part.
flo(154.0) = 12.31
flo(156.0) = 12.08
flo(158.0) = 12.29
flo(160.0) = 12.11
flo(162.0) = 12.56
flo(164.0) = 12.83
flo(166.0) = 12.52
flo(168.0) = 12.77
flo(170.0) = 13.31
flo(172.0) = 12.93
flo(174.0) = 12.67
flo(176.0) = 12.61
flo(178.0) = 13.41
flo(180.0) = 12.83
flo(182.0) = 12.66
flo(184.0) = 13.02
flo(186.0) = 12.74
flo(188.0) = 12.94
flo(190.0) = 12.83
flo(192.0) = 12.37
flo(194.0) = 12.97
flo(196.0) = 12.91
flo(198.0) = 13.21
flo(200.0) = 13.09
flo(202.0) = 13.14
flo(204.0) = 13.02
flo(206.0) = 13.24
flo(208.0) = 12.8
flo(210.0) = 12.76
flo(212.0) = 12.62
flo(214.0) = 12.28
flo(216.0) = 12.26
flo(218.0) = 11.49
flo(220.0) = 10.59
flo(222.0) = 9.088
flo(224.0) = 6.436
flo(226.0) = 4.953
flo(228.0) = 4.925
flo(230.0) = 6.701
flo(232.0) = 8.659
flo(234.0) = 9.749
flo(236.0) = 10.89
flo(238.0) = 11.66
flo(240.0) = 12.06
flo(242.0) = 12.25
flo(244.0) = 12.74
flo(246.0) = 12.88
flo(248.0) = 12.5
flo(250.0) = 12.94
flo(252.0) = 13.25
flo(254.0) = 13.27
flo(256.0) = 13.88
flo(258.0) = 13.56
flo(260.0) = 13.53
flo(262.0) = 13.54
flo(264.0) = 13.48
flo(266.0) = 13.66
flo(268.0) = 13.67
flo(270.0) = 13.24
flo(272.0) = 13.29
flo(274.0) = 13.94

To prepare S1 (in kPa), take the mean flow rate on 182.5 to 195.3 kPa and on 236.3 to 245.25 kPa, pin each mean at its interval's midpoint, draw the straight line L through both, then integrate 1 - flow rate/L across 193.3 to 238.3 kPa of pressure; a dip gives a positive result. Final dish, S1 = 6.0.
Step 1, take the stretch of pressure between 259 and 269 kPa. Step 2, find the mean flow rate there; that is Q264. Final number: 13.6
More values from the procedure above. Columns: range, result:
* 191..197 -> 12.8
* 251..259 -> 13.5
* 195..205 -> 13.1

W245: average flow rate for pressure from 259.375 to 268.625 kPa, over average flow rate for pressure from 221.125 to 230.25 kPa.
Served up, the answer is 2.1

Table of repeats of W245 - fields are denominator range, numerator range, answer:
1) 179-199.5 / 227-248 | 0.81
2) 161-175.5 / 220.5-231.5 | 0.52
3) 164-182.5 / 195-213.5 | 1.01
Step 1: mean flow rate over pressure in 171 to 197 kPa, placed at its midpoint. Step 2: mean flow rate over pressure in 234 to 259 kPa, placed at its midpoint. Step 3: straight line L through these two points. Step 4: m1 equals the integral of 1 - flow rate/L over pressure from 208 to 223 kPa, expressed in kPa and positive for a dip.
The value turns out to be 1.2 kPa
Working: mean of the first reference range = 12.8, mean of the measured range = 11.7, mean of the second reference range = 12.5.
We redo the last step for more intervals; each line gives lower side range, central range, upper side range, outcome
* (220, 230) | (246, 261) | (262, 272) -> -2.6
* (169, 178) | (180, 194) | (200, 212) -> 0.2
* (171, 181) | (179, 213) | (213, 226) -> -4.1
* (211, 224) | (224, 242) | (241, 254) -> 4.9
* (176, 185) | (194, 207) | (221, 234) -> -3.4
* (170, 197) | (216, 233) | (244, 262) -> 6.4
